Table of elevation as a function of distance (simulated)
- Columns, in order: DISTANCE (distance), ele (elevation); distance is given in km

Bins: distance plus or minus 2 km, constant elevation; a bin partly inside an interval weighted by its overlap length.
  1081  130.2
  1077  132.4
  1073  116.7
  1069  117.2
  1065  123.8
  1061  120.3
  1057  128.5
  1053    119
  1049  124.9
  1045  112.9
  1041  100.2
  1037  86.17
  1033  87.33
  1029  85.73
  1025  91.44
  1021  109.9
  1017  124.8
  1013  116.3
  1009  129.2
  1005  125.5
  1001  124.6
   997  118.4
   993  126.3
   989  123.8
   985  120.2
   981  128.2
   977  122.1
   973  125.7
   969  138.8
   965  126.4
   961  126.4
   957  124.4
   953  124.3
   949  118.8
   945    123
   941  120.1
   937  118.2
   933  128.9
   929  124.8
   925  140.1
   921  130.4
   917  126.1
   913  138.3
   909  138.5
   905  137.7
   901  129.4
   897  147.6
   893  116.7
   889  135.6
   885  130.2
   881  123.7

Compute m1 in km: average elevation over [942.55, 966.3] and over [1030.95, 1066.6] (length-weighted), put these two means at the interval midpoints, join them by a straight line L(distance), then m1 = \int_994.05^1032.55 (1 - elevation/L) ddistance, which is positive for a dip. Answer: 1.0 km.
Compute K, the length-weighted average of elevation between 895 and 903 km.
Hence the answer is 138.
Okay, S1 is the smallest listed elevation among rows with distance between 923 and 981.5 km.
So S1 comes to 118.2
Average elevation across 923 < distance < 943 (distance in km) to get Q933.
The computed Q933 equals 126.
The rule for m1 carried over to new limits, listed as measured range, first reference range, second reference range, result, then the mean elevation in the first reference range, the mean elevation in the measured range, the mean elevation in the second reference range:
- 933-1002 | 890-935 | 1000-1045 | -2.6 km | 133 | 124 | 107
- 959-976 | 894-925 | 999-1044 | -1.1 km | 135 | 129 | 108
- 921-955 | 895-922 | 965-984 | 1.8 km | 136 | 125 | 128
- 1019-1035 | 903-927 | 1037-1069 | 3.5 km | 135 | 93.6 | 116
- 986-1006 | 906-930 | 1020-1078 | -0.7 km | 134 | 123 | 110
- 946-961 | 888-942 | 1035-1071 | 0.4 km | 131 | 123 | 115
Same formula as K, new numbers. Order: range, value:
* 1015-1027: 109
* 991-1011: 125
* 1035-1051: 106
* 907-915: 138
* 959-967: 126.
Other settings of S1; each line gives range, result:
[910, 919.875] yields 126.1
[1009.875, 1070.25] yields 85.73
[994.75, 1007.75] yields 118.4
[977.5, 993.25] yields 120.2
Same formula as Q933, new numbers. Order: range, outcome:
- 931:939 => 124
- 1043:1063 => 121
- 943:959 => 123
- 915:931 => 130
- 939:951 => 121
